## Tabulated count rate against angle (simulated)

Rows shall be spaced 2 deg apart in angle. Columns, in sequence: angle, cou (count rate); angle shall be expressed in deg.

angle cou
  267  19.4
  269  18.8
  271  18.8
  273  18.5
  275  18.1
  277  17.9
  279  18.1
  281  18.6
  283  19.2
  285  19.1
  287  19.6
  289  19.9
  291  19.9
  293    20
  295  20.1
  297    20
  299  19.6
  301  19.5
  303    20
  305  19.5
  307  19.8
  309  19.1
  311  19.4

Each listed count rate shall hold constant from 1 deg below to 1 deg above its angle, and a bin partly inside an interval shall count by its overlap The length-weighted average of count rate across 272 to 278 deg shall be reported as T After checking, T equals 18.2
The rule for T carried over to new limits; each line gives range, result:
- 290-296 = 20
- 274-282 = 18.2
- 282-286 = 19.1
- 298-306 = 19.6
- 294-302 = 19.8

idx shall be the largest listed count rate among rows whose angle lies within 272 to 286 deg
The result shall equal 19.2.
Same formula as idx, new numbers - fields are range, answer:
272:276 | 18.5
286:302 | 20.1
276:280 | 18.1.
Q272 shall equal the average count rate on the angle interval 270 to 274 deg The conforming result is 18.6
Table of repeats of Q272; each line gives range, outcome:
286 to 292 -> 19.8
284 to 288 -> 19.4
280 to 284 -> 18.9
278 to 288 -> 18.9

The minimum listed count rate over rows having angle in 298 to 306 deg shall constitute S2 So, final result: 19.5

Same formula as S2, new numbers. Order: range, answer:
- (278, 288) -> 18.1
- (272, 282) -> 17.9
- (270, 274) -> 18.5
